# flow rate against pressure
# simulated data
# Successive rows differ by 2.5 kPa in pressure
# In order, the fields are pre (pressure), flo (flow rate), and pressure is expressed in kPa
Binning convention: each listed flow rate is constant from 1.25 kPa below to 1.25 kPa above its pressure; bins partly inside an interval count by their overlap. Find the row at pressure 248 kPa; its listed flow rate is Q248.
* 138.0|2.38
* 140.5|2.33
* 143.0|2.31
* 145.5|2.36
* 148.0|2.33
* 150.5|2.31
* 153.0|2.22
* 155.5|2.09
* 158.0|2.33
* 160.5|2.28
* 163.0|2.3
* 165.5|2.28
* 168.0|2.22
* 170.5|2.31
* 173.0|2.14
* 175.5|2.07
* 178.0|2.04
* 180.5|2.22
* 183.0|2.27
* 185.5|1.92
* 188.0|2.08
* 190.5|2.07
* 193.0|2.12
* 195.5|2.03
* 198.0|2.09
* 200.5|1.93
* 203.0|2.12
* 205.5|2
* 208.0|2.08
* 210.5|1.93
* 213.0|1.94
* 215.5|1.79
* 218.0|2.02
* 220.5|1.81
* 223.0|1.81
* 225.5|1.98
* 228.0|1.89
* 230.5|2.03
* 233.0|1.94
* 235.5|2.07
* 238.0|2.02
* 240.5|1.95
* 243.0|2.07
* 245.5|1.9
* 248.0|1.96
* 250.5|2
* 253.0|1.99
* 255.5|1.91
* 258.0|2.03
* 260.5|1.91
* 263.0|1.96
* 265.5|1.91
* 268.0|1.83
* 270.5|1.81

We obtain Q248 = 1.96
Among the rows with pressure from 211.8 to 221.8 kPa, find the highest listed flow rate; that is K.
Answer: 2.02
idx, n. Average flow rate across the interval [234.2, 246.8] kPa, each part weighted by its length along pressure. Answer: 2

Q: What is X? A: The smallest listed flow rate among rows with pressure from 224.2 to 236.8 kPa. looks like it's 1.89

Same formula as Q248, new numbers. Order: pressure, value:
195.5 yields 2.03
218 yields 2.02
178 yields 2.04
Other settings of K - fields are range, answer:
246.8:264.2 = 2.03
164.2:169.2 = 2.28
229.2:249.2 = 2.07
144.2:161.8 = 2.36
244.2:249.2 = 1.96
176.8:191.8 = 2.27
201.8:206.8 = 2.12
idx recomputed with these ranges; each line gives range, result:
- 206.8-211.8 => 2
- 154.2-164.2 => 2.25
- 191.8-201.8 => 2.04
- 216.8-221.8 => 1.91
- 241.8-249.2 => 1.98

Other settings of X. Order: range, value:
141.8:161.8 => 2.09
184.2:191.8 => 1.92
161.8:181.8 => 2.04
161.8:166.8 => 2.28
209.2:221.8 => 1.79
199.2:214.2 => 1.93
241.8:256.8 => 1.9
